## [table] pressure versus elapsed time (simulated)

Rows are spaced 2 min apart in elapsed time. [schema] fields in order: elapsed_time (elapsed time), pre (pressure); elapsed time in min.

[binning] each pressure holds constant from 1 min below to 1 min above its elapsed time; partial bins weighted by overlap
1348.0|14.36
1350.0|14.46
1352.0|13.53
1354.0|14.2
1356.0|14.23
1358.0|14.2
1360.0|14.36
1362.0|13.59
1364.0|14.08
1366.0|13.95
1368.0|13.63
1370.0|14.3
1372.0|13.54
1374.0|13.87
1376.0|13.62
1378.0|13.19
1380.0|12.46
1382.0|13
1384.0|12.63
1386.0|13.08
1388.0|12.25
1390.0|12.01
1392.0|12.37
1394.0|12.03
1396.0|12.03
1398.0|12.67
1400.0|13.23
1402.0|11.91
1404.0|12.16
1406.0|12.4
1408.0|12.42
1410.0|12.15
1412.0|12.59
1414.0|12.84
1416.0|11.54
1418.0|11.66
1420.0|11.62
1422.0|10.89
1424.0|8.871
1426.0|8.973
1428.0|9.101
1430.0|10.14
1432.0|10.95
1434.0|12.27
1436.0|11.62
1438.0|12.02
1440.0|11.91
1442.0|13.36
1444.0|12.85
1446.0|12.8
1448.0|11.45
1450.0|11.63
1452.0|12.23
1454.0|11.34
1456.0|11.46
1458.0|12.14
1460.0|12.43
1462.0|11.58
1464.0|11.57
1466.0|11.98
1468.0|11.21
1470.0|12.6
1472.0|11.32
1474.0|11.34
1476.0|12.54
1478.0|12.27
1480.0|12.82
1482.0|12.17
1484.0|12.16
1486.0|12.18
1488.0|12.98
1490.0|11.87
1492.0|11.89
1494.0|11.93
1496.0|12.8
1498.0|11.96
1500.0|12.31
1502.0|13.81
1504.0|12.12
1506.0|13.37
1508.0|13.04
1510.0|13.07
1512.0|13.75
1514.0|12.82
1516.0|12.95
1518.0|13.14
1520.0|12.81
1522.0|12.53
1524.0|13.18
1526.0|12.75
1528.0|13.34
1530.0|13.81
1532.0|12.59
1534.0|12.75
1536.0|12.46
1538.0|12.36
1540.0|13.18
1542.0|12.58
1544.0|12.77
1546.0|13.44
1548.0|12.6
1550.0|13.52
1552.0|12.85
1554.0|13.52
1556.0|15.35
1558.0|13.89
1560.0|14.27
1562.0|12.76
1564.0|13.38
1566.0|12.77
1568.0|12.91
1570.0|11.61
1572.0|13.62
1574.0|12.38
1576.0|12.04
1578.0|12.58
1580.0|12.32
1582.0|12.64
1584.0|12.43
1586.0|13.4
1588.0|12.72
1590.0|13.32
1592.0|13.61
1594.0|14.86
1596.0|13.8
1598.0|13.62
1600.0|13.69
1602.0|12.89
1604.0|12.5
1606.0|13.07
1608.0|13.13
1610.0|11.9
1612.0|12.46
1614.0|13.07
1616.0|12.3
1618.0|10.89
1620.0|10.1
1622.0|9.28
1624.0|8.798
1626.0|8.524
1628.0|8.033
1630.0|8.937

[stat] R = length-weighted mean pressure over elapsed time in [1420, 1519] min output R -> 12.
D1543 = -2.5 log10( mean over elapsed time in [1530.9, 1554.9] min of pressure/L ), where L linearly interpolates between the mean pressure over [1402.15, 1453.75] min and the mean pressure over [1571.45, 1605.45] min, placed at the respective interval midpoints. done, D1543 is -0.02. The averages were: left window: 11.6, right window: 13.1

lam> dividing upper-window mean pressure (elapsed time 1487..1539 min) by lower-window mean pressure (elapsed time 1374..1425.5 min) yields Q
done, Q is 1.05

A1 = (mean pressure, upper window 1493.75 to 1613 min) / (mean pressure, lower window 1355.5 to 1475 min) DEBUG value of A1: 1.06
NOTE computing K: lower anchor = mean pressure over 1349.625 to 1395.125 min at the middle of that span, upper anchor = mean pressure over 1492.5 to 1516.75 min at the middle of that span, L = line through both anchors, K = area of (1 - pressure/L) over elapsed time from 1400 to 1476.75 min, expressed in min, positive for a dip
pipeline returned 8.2 min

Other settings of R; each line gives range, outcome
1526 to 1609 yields 13.1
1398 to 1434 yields 11.4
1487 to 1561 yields 13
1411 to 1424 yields 11.6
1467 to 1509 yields 12.3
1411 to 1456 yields 11.5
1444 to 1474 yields 11.9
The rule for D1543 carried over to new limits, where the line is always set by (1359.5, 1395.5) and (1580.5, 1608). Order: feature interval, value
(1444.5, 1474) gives 0.12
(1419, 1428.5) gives 0.31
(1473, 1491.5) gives 0.08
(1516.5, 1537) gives 0.02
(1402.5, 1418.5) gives 0.08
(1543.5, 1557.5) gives -0.02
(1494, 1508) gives 0.04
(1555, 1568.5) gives -0.03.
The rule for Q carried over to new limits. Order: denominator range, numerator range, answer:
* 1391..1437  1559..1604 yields 1.13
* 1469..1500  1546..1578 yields 1.08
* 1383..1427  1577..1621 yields 1.07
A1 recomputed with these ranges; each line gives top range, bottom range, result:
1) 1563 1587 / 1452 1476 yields 1.08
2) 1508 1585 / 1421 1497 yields 1.11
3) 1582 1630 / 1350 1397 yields 0.90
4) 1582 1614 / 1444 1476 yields 1.11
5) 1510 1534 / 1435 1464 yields 1.08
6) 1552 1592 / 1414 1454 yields 1.15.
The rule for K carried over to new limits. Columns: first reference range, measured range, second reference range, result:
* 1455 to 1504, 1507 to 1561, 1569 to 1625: -3.8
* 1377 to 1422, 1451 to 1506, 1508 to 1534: 2.9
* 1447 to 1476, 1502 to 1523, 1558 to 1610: -1.2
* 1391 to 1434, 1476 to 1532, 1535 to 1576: -0.8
